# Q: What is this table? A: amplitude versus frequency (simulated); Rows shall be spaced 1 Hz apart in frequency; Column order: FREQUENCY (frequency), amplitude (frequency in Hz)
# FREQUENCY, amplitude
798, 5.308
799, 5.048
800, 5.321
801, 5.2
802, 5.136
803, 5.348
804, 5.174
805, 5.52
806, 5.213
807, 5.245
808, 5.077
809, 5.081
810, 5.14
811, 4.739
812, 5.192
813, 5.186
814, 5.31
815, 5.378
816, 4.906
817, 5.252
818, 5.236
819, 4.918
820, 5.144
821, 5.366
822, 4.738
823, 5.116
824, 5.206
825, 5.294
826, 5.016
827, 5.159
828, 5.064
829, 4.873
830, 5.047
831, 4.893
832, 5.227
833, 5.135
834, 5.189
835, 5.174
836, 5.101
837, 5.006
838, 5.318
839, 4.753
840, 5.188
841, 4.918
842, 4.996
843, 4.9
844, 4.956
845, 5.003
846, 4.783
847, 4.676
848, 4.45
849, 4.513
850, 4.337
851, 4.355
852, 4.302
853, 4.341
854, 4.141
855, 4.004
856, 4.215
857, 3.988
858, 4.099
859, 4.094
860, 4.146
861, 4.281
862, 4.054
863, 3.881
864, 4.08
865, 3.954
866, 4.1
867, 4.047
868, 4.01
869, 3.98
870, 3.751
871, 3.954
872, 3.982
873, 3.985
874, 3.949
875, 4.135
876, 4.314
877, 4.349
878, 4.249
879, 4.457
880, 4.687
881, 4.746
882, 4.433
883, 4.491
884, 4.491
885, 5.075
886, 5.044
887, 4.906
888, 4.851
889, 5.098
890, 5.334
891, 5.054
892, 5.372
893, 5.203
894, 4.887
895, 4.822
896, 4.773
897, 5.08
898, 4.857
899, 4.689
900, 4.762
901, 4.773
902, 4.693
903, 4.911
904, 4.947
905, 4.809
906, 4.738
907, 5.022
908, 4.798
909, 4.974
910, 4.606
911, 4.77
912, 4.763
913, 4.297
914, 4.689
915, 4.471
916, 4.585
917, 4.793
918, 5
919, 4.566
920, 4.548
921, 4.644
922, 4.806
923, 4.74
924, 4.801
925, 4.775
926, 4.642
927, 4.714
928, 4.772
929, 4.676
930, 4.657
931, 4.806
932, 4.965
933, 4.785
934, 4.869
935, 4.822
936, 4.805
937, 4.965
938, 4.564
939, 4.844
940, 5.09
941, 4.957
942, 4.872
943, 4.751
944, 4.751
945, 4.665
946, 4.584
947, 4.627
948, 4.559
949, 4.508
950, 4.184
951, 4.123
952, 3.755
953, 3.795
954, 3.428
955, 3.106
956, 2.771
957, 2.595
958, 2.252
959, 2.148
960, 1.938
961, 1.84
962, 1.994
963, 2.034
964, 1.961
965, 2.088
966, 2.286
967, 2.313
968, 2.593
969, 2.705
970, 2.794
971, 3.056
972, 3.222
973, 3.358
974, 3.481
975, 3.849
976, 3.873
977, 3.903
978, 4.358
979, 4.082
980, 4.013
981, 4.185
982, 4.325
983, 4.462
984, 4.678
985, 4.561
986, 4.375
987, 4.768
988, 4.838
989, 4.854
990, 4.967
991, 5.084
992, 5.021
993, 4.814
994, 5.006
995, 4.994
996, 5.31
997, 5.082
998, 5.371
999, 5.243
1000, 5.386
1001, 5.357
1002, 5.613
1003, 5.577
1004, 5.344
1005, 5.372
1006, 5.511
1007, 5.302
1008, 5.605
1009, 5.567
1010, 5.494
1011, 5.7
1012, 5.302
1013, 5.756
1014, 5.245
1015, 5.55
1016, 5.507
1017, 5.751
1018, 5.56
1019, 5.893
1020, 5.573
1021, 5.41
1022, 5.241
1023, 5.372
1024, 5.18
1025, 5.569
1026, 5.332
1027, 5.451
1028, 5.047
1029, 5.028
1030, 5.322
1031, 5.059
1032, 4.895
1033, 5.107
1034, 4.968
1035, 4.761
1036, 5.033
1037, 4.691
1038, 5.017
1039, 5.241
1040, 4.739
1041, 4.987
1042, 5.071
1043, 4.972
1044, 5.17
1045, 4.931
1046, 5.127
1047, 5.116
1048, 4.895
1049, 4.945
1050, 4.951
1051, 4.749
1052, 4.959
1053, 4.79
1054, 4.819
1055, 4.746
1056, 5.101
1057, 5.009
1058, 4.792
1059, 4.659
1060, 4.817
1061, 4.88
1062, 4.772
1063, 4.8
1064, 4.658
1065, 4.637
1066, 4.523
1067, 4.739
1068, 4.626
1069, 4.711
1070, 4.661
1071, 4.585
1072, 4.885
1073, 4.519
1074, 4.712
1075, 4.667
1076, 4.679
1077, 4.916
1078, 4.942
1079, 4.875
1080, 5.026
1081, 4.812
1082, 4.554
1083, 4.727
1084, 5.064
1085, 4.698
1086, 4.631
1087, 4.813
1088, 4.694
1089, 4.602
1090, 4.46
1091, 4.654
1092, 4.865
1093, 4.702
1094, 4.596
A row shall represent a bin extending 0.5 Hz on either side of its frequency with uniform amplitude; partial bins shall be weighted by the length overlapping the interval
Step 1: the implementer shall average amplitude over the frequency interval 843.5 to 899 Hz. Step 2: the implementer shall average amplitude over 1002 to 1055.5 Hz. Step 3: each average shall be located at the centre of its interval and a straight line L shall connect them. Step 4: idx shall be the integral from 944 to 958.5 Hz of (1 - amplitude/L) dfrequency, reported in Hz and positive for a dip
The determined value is 3.1 Hz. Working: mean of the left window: 4.46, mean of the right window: 5.22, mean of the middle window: 3.82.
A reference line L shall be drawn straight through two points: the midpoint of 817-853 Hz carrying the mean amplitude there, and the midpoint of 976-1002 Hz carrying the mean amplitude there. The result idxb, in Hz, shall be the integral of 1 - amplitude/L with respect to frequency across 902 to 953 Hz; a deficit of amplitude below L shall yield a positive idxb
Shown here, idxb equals 1.5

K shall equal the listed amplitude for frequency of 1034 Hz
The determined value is 4.968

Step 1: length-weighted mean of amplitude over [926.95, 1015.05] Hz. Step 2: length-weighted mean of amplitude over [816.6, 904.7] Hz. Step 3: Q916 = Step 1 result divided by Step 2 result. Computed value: 0.92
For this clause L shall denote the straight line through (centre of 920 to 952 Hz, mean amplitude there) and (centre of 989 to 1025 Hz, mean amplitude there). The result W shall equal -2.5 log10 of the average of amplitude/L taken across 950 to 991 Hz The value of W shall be 0.42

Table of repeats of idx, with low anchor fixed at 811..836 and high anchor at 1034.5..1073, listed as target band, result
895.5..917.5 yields 1.1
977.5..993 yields 1.1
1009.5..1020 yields -1.5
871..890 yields 2.0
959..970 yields 6.1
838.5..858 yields 2.0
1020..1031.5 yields -0.9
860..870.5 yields 2.2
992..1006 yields -1.0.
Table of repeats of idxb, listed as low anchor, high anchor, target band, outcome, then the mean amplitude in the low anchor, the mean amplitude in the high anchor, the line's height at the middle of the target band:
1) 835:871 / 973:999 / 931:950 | -1.05 Hz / 4.42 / 4.56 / 4.51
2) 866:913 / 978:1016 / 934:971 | 9.93 Hz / 4.63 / 5.07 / 4.89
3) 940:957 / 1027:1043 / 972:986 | 1.31 Hz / 4.19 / 5.01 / 4.48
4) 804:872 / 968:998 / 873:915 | -1.71 Hz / 4.74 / 4.27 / 4.56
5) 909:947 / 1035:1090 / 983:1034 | -4.86 Hz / 4.74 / 4.82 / 4.79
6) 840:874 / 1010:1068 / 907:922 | -0.51 Hz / 4.29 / 5.09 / 4.54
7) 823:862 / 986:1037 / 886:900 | -0.27 Hz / 4.74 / 5.27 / 4.9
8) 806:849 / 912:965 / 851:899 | 2.36 Hz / 5.05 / 4.16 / 4.67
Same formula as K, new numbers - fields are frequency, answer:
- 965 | 2.088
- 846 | 4.783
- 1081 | 4.812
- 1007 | 5.302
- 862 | 4.054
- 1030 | 5.322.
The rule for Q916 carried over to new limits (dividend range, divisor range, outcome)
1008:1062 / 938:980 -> 1.48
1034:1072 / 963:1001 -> 1.19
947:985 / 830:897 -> 0.72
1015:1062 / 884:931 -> 1.06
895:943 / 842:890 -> 1.09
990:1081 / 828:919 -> 1.10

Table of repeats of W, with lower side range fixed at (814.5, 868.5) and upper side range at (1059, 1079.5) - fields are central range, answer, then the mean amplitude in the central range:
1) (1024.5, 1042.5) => -0.08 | 5.07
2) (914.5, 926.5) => 0.00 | 4.7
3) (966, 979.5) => 0.38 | 3.31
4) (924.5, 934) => -0.01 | 4.76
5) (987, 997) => -0.06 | 4.98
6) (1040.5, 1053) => -0.06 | 4.98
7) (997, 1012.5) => -0.15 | 5.44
